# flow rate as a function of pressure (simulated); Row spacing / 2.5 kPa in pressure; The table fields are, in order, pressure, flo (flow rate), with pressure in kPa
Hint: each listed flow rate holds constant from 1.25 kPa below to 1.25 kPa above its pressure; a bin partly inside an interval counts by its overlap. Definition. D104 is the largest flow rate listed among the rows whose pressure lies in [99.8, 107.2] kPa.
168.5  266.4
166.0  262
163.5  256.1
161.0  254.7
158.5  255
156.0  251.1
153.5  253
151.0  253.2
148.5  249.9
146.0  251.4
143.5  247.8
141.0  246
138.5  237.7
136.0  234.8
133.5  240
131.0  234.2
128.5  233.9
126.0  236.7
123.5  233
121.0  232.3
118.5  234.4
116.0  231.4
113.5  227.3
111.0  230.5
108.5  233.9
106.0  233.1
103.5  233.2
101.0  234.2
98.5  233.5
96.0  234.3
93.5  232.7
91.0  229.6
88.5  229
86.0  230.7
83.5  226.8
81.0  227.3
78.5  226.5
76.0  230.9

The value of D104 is 234.2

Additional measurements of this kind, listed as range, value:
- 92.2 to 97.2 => 234.3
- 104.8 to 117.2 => 233.9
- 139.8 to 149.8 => 251.4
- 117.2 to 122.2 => 234.4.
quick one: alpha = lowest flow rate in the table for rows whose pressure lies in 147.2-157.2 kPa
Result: 249.9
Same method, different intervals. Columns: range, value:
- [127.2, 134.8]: 233.9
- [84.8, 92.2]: 229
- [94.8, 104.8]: 233.2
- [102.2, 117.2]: 227.3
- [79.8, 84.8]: 226.8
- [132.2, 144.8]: 234.8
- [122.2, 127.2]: 233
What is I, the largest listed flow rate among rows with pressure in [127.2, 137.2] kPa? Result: 240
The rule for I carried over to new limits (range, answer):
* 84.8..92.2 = 230.7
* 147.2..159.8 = 255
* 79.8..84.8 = 227.3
